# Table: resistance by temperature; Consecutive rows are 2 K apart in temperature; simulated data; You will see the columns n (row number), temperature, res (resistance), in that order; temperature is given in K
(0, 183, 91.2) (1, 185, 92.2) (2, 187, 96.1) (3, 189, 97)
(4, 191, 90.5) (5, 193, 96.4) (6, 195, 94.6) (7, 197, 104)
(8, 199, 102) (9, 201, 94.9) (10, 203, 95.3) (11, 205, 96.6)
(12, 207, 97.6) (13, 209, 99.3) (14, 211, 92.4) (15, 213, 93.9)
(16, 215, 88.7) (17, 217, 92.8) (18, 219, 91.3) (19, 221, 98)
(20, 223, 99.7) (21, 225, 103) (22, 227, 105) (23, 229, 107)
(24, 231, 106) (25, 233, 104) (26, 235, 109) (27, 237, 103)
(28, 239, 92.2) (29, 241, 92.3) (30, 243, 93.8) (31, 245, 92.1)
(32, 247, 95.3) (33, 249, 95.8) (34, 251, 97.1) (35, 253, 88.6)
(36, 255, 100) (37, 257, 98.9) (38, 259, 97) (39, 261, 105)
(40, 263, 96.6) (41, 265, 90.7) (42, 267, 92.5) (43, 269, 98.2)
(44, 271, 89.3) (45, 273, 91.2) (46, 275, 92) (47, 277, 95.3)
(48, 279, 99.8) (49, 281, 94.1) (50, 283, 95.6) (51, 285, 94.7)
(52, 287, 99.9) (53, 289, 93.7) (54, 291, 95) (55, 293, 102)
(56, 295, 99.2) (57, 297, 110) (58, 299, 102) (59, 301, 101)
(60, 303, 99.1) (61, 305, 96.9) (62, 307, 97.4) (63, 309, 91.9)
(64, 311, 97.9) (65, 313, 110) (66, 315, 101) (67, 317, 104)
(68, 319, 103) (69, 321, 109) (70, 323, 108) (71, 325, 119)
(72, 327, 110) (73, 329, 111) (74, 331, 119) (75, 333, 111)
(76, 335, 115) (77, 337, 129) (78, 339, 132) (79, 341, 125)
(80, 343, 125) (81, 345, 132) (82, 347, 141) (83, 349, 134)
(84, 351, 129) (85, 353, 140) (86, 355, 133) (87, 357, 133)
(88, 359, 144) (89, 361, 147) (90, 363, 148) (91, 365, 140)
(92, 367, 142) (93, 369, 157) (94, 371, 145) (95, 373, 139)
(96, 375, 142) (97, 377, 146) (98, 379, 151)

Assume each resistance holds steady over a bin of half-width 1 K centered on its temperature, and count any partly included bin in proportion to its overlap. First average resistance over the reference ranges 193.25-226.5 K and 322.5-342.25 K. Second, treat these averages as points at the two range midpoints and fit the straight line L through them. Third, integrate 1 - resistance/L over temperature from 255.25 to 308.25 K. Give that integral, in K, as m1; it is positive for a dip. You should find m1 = 5.9 K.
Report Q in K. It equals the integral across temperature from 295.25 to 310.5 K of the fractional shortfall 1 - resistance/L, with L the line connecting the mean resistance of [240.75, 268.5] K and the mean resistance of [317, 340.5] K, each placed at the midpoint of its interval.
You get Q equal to 1.2 K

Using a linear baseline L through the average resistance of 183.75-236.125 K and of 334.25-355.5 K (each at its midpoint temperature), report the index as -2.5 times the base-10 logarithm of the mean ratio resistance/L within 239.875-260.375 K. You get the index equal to 0.13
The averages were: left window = 98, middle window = 95.3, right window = 131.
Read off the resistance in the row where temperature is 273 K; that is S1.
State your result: 91.2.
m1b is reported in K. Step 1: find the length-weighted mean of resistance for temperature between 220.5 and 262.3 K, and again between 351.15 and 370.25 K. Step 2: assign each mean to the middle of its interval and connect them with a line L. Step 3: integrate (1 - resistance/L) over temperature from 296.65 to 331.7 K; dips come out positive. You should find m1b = 5.8 K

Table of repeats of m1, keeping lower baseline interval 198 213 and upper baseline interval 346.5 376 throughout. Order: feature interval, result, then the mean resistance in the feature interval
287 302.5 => 2.8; 100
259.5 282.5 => 4.0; 95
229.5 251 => 1.6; 98.5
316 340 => 3.2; 114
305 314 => 1.9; 99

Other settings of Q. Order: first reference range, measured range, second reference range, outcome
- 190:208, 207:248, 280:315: -0.20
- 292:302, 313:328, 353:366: 1.18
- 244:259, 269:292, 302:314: 0.59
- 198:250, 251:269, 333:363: 1.92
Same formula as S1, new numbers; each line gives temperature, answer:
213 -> 93.9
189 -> 97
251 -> 97.1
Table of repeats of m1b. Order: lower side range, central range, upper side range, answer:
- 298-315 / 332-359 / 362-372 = 0.02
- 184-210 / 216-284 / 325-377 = 7.32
